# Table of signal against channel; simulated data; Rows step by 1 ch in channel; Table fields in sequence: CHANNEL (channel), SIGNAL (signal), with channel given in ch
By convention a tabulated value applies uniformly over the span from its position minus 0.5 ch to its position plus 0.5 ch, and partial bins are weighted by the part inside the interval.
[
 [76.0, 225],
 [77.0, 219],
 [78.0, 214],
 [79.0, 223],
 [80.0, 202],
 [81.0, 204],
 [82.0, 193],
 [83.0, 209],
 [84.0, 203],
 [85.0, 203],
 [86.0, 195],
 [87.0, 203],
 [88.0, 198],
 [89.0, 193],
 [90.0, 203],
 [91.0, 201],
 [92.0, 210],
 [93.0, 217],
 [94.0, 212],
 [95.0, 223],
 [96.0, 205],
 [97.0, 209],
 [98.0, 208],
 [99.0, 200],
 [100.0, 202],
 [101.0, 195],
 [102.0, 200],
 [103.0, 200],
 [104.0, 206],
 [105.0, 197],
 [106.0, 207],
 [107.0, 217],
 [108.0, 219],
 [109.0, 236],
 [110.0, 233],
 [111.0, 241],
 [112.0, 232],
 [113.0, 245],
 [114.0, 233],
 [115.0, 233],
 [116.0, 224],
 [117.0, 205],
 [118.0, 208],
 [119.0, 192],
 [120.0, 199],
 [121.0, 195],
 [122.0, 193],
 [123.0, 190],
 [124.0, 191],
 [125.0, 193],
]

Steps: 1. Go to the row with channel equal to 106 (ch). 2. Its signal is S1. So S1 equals 207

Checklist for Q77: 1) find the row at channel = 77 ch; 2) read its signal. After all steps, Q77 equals 219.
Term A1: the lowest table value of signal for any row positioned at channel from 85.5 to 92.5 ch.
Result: 193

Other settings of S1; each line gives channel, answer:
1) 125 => 193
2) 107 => 217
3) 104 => 206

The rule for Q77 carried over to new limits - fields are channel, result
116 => 224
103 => 200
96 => 205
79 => 223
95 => 223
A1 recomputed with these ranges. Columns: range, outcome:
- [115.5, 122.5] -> 192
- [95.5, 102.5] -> 195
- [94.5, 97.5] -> 205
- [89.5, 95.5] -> 201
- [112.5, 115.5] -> 233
